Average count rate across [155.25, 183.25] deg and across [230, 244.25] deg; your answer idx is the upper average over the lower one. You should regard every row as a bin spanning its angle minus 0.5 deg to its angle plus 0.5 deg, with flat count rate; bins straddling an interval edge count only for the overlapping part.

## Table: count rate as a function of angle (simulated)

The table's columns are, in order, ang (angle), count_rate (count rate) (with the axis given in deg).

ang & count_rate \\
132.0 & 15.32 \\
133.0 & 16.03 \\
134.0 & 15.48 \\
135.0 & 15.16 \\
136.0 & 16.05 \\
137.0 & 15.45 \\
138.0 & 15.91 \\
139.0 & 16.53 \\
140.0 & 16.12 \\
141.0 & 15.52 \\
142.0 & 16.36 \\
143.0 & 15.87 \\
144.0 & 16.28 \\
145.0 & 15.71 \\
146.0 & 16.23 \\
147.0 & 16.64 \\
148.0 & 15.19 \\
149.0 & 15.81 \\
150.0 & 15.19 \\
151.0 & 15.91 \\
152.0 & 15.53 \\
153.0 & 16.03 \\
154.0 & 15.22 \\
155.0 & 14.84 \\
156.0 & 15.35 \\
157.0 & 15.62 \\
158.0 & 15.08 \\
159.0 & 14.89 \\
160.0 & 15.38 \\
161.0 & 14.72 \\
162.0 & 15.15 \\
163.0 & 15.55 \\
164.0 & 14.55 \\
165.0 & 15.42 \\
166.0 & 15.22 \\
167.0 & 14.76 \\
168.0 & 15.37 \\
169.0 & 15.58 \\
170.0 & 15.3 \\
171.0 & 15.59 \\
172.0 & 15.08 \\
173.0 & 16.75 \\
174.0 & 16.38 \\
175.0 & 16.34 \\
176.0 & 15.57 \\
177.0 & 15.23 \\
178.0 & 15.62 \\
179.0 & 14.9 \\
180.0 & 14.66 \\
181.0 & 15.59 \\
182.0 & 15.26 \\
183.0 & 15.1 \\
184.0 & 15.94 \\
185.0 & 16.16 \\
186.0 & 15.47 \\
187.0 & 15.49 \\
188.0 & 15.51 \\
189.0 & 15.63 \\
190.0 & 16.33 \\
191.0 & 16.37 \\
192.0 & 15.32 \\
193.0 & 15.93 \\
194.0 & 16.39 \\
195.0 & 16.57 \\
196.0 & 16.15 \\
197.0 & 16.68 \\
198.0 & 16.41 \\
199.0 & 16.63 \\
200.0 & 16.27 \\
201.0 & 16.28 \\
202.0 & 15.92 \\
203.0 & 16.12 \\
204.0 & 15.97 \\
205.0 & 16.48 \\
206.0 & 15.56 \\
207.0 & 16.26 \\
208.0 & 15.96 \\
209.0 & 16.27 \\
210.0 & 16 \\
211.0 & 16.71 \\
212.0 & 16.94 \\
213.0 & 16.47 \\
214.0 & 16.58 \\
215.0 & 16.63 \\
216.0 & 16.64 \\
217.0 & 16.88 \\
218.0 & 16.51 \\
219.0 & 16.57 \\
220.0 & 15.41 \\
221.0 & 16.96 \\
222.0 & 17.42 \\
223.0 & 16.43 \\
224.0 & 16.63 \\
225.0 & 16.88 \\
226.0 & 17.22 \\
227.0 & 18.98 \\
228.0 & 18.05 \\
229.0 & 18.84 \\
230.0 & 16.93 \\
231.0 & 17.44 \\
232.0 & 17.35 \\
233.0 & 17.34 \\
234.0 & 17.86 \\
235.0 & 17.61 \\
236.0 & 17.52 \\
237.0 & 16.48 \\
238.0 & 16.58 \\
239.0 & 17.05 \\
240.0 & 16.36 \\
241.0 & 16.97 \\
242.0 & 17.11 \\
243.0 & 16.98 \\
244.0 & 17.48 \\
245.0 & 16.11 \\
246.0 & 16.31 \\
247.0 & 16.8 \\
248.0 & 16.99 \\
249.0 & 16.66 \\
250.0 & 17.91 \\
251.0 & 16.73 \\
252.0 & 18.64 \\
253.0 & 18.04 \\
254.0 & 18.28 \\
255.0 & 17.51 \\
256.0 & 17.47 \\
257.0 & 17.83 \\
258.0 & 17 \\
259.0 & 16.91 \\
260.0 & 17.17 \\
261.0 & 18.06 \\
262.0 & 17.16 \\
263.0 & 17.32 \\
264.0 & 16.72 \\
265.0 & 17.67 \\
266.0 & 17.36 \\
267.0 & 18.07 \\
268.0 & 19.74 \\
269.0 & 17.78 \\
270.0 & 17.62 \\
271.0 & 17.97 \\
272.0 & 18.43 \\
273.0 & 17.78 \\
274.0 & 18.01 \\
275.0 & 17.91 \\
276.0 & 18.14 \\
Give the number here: 1.12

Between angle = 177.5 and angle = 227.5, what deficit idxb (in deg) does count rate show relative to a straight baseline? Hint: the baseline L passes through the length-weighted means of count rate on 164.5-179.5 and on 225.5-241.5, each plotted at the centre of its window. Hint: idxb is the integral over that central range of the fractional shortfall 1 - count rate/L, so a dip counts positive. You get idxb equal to 0.8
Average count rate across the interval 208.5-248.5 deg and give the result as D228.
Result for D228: 17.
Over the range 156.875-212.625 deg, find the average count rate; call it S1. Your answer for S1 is 15.8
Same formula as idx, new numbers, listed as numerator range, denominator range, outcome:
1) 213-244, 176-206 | 1.08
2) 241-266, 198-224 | 1.05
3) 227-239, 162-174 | 1.14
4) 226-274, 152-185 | 1.14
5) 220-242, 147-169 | 1.13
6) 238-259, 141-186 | 1.11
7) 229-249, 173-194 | 1.09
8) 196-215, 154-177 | 1.06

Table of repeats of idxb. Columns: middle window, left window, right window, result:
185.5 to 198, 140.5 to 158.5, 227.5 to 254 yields 0.3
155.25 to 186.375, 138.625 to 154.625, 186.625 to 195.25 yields 1.0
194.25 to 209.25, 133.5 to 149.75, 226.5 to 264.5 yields 0.4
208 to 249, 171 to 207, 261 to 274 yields -0.2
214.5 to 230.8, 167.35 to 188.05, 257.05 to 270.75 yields -0.4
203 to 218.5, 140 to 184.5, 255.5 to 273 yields 0.1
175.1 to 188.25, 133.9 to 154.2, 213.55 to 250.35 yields 0.7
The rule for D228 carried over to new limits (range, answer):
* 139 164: 15.6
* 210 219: 16.6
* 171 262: 16.6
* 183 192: 15.8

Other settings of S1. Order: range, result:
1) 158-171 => 15.2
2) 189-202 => 16.2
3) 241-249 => 16.8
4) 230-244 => 17.1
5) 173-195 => 15.7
